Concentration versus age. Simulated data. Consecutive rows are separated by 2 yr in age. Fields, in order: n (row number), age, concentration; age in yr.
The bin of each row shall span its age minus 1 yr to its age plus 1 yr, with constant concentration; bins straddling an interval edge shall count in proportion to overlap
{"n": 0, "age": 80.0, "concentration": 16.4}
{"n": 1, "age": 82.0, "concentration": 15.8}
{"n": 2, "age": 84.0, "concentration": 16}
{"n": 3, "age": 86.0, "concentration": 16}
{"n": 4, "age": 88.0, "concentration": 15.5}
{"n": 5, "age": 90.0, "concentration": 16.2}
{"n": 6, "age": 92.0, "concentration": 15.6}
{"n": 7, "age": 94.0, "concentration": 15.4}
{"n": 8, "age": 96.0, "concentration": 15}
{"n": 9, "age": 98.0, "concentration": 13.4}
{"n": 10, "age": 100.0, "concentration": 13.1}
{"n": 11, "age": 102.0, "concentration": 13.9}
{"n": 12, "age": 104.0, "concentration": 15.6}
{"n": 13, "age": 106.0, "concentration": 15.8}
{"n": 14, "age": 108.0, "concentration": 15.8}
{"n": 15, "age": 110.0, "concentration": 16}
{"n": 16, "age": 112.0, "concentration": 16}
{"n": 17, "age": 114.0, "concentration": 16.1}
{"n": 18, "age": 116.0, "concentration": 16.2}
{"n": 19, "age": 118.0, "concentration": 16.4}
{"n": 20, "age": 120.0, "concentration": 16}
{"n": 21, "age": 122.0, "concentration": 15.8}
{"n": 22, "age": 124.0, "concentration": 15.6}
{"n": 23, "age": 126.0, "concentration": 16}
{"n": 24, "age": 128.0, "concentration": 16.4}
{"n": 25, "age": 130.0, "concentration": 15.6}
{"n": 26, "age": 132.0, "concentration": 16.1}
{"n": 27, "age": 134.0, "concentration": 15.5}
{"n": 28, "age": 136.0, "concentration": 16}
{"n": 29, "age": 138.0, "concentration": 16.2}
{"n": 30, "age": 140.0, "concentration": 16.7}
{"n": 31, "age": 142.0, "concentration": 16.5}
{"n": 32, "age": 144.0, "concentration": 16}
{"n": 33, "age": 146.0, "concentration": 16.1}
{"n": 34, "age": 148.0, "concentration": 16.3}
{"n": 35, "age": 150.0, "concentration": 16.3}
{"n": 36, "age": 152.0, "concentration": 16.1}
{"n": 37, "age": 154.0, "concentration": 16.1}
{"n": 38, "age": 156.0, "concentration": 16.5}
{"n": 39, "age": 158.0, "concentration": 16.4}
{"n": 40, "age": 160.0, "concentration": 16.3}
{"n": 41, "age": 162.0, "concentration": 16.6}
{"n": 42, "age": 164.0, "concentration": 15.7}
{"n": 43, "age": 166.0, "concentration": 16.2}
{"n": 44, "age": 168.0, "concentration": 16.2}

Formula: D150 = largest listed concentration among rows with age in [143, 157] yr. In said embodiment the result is 16.5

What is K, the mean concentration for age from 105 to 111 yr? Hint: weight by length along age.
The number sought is 15.9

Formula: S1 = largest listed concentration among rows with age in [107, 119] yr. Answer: 16.4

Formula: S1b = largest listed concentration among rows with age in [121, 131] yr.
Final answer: 16.4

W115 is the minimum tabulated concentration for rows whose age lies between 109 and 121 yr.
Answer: 16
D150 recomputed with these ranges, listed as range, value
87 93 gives 16.2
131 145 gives 16.7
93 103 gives 15.4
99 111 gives 16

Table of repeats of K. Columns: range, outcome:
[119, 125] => 15.8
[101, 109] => 15.3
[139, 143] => 16.6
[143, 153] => 16.2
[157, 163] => 16.4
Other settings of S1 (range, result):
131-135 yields 16.1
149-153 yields 16.3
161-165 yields 16.6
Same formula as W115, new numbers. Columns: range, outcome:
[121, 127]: 15.6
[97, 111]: 13.1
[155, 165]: 15.7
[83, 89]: 15.5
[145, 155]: 16.1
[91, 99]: 13.4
